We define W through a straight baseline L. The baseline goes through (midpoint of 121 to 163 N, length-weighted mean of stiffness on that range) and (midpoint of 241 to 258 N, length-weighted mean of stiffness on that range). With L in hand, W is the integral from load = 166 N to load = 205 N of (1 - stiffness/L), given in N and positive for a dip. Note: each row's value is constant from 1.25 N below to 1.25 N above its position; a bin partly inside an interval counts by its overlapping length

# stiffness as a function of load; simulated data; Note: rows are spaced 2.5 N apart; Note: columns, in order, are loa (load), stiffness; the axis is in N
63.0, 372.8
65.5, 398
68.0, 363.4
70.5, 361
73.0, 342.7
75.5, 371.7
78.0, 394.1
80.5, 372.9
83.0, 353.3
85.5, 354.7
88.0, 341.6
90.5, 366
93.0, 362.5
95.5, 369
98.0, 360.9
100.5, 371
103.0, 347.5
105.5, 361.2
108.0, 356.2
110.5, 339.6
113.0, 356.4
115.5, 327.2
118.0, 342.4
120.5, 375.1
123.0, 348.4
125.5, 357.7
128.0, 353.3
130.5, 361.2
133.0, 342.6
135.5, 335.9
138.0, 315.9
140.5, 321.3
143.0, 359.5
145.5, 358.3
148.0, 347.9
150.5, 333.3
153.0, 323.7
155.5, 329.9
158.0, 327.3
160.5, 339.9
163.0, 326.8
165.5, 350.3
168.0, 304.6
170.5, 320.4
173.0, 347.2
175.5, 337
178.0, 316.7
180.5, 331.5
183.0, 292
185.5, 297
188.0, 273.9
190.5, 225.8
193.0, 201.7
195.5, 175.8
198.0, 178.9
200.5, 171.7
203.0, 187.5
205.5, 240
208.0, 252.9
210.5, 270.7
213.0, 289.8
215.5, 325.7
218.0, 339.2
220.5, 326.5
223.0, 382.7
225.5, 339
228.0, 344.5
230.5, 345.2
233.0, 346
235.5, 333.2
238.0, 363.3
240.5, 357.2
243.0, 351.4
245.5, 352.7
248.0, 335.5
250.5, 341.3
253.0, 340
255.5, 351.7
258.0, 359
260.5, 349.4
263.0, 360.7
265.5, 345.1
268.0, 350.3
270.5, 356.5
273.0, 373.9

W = 8.9 N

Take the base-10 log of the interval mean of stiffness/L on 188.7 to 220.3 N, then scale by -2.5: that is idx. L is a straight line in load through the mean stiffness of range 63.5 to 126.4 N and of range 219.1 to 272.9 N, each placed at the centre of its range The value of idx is 0.408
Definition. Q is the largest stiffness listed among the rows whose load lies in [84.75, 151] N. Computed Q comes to 375.1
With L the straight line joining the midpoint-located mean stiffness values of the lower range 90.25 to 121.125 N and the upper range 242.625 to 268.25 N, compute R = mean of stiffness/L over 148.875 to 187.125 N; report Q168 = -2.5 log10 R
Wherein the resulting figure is 0.09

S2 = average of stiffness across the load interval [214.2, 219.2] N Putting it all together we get 332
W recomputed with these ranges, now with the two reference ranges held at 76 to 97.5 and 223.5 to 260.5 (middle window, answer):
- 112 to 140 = 1.1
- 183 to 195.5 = 3.8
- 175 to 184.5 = 1.0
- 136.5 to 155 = 1.1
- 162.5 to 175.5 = 0.9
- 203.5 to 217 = 3.0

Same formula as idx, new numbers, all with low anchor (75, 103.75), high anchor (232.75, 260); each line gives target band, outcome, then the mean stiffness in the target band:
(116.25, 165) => 0.05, 342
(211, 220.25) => 0.12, 315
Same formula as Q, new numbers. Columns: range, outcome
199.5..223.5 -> 382.7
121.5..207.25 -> 361.2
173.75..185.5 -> 337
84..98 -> 369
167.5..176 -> 347.2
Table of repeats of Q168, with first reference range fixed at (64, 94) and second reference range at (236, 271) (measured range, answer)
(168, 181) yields 0.09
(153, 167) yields 0.08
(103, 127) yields 0.03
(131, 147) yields 0.06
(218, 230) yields 0.02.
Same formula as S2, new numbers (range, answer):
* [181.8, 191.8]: 272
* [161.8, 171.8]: 326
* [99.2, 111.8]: 355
